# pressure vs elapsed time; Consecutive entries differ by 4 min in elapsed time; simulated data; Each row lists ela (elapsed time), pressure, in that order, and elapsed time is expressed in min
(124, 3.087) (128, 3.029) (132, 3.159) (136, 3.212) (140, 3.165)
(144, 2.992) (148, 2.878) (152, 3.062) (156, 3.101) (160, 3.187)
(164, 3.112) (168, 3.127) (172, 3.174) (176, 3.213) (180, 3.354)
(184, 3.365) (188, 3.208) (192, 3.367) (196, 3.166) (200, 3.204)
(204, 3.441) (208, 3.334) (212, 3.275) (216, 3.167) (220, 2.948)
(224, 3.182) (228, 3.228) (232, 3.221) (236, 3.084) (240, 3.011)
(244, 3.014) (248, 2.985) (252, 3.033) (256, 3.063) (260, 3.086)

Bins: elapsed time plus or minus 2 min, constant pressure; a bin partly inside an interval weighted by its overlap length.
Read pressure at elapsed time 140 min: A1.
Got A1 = 3.165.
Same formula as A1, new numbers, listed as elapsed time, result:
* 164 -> 3.112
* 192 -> 3.367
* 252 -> 3.033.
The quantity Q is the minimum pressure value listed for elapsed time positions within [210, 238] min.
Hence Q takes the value 2.948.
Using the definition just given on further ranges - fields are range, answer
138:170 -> 2.878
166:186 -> 3.127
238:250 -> 2.985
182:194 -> 3.208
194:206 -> 3.166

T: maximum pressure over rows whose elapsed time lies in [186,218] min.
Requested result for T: 3.441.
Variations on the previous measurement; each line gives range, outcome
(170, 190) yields 3.365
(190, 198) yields 3.367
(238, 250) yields 3.014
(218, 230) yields 3.228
